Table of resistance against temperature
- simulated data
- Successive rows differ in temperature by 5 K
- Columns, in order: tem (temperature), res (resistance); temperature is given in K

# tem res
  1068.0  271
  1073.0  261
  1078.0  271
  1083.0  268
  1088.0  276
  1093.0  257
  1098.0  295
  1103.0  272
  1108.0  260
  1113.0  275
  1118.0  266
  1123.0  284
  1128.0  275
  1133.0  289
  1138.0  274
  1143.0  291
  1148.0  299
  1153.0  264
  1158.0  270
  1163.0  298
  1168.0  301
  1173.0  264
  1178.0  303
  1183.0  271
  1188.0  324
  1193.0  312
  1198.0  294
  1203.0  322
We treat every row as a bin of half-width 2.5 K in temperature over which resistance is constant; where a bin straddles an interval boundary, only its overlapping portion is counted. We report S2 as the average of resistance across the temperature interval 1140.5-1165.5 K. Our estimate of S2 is 284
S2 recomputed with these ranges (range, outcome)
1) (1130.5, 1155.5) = 283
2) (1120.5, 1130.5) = 280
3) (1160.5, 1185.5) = 287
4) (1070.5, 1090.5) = 269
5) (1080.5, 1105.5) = 274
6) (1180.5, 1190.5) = 298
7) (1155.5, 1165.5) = 284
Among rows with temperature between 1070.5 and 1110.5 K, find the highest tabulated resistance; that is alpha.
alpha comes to 295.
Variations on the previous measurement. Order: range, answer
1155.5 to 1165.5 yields 298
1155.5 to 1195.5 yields 324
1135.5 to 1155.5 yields 299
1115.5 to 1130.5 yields 284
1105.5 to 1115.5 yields 275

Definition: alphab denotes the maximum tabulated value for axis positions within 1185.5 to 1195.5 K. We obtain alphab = 324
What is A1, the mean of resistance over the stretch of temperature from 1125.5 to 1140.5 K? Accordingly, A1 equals 279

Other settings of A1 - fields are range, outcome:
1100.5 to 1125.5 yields 271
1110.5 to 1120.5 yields 270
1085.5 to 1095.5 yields 266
